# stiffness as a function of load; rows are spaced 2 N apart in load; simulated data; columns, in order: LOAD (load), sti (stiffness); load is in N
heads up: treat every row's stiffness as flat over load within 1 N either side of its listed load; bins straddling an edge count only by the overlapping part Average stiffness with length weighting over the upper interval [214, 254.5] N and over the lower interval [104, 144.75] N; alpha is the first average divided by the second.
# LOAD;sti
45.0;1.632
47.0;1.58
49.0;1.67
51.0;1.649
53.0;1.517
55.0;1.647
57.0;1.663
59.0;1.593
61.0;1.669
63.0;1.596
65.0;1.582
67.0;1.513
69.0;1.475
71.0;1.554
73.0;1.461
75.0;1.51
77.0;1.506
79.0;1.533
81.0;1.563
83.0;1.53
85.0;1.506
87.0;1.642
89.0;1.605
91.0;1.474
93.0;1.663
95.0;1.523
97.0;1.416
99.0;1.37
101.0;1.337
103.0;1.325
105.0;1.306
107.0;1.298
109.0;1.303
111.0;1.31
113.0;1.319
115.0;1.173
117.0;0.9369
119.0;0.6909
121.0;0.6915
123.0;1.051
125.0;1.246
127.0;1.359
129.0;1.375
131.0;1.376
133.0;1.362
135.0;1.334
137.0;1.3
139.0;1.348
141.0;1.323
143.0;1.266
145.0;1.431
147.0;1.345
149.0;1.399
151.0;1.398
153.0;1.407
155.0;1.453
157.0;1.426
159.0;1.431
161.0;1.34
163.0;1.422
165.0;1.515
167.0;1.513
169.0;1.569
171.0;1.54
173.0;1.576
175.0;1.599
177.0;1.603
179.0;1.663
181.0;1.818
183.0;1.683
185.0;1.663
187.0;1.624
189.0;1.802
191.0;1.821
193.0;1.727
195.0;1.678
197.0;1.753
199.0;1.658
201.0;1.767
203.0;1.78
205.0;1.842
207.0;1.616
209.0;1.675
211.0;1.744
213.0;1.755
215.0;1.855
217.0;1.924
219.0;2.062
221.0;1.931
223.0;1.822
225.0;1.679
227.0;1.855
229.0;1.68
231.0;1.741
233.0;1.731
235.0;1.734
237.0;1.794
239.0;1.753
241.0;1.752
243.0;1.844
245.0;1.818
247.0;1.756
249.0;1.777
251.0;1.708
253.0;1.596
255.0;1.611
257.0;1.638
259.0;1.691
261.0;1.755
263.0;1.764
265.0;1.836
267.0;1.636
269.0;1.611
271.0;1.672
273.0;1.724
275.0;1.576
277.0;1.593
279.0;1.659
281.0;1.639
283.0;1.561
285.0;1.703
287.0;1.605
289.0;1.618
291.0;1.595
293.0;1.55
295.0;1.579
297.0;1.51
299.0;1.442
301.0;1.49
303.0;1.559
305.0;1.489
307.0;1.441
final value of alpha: 1.46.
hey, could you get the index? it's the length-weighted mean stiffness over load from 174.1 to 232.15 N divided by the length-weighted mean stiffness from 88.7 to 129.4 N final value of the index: 1.4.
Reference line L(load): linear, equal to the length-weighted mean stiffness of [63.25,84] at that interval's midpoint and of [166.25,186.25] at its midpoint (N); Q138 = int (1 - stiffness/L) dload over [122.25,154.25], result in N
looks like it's 5.1 N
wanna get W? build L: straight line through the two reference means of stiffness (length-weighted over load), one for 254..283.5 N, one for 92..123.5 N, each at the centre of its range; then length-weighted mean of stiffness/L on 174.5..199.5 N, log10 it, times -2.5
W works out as -0.18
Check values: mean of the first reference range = 1.23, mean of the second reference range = 1.67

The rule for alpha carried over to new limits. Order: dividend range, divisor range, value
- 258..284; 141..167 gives 1.19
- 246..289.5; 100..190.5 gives 1.21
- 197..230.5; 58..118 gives 1.23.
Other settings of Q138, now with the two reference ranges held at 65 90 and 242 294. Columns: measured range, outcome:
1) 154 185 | 1.1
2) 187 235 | -4.2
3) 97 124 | 6.7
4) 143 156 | 1.6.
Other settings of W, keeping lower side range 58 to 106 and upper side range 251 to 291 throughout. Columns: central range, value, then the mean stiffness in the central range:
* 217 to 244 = -0.11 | 1.8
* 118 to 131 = 0.38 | 1.09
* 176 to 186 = -0.07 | 1.69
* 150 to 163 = 0.12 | 1.41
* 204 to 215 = -0.08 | 1.74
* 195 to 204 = -0.09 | 1.73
